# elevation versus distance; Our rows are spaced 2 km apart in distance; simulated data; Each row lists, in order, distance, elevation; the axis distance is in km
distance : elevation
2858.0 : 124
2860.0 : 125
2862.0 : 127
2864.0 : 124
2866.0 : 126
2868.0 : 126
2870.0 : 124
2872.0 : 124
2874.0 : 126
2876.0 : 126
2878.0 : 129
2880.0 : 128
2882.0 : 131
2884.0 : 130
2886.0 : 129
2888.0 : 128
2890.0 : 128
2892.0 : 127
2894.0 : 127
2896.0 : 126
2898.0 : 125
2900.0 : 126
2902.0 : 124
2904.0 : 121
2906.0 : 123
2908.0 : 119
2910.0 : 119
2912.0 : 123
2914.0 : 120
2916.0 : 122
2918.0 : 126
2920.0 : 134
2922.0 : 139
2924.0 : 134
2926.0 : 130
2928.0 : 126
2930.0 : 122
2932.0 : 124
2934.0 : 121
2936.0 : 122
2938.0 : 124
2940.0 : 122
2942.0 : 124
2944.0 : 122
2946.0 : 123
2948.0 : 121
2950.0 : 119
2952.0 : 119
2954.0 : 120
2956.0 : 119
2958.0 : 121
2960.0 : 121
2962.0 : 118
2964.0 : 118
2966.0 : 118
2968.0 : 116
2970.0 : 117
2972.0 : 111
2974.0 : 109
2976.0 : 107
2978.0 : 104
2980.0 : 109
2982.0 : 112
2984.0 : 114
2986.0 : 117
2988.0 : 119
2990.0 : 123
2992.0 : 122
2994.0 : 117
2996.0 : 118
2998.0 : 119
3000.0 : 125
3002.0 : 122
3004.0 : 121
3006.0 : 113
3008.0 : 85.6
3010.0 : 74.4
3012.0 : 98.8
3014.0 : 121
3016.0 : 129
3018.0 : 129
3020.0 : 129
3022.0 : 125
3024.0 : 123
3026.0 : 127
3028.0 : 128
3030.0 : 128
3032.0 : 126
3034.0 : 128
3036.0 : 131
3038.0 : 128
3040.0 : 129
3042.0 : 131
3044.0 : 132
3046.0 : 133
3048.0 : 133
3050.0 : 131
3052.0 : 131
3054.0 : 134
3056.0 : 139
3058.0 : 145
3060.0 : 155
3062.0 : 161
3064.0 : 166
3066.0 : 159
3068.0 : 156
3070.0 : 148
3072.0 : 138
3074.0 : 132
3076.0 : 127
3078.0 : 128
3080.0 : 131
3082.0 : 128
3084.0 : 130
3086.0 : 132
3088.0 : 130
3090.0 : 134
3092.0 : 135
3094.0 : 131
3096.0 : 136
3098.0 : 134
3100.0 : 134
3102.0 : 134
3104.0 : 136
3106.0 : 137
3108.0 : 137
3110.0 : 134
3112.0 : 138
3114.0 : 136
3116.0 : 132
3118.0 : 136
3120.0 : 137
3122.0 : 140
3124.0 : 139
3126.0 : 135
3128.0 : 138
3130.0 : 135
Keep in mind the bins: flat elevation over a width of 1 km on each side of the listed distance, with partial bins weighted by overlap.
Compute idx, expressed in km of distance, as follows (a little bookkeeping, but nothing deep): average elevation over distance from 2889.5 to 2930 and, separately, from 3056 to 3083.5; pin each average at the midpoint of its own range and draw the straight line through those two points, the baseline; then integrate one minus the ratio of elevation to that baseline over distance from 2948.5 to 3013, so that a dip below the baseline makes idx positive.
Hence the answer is 9.5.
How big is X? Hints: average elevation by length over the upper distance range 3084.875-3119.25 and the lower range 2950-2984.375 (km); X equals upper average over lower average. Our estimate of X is 1.17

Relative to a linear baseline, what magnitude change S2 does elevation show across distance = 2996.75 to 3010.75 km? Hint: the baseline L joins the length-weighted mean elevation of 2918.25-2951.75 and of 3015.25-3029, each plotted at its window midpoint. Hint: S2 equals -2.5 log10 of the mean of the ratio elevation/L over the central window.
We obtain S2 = 0.16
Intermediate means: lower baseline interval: 125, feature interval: 109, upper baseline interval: 127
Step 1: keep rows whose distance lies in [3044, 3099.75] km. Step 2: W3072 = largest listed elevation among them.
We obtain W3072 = 166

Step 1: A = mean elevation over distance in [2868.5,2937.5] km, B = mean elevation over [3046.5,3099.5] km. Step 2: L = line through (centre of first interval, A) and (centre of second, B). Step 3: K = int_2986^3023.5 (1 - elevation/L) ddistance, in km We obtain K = 4.8 km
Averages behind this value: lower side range 126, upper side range 139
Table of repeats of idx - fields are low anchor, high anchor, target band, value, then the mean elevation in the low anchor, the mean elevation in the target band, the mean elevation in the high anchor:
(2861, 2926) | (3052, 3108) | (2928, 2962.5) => 2.2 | 126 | 121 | 139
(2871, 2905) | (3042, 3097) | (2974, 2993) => 2.7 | 127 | 114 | 138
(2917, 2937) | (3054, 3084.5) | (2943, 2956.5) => 1.0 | 128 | 120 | 143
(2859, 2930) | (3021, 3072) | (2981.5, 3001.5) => 2.2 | 126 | 119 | 137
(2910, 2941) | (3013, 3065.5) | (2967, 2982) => 2.2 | 126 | 111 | 134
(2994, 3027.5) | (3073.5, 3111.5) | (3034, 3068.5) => -4.3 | 116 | 140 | 133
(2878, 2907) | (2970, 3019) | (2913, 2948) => -1.1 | 127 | 125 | 113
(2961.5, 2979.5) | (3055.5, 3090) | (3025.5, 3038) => 0.2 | 113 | 128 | 141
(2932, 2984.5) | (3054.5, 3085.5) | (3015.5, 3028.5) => 0.5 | 118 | 127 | 143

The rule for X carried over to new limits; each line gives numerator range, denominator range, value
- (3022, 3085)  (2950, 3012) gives 1.19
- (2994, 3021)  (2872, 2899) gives 0.90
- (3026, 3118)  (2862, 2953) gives 1.08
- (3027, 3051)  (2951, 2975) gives 1.11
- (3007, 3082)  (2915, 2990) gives 1.09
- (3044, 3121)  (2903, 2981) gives 1.14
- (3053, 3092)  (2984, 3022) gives 1.21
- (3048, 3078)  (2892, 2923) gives 1.15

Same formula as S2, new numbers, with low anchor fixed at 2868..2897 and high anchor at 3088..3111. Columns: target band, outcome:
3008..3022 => 0.17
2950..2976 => 0.11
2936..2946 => 0.05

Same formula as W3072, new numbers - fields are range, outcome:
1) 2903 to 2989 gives 139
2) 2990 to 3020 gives 129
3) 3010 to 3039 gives 131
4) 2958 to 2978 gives 121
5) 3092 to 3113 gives 138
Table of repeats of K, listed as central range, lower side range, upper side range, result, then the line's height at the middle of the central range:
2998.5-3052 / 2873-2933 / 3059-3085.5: 6.13 km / 138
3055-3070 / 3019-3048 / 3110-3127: -2.59 km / 131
